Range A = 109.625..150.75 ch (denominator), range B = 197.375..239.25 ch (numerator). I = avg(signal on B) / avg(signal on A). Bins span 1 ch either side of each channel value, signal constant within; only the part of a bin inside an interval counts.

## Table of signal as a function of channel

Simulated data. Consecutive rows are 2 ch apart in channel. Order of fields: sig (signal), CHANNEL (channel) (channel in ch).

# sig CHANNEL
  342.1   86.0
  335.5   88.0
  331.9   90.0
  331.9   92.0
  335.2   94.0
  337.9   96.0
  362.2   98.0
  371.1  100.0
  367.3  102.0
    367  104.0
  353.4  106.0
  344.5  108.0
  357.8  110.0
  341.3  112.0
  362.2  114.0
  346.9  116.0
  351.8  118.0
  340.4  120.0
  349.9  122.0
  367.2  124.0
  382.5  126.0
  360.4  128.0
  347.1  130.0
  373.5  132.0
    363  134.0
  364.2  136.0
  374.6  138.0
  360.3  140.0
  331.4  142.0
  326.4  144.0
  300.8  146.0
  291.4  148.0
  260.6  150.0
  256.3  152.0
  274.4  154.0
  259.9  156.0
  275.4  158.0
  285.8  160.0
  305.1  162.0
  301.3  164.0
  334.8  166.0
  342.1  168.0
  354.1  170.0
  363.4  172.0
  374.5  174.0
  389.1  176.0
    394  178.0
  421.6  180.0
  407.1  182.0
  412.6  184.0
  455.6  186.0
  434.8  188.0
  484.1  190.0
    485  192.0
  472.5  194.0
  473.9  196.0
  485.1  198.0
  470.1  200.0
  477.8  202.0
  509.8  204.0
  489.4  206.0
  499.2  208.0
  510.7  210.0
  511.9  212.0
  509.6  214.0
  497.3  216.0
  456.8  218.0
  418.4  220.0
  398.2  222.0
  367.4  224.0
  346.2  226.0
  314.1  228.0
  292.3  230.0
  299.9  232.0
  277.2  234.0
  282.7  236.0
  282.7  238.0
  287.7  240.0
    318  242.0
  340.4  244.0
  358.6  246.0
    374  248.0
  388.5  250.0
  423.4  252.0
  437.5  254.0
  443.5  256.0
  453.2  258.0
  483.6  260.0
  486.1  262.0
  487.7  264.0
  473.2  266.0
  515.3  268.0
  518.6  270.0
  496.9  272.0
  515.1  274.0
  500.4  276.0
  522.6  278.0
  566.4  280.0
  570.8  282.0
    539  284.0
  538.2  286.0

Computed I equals 1.2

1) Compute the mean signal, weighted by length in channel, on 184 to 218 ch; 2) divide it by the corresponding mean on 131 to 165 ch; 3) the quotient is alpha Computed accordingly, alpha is 1.5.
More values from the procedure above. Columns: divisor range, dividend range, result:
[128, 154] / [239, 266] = 1.25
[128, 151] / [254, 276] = 1.44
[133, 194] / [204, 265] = 1.14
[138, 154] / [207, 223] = 1.55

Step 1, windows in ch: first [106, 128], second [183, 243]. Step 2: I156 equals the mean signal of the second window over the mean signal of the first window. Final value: 1.2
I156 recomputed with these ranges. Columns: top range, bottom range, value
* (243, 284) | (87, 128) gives 1.33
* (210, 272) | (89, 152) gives 1.17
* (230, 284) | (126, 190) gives 1.23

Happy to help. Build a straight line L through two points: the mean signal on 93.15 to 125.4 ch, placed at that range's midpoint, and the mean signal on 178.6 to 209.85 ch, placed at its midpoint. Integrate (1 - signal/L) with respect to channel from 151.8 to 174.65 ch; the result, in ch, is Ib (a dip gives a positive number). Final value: 6.1 ch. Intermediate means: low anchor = 354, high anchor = 466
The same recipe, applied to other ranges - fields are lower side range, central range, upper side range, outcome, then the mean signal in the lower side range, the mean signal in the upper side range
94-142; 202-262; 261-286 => 9.0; 357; 517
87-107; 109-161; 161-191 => 4.9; 349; 385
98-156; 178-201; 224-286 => -4.3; 341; 421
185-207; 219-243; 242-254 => 5.1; 476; 377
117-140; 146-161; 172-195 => 4.5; 361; 427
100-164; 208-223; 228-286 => -3.0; 334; 426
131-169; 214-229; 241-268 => -0.7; 315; 424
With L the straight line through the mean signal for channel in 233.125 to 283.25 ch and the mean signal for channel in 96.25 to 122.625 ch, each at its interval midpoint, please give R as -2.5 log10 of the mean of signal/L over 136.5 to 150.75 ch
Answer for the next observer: 0.15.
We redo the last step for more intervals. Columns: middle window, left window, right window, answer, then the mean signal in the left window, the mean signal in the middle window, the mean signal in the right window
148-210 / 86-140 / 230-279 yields -0.02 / 355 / 392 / 413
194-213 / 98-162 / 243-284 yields -0.20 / 336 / 491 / 470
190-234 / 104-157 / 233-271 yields -0.16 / 337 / 439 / 402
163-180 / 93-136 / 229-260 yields -0.01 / 356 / 360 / 355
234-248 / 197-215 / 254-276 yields 0.48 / 496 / 314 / 486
